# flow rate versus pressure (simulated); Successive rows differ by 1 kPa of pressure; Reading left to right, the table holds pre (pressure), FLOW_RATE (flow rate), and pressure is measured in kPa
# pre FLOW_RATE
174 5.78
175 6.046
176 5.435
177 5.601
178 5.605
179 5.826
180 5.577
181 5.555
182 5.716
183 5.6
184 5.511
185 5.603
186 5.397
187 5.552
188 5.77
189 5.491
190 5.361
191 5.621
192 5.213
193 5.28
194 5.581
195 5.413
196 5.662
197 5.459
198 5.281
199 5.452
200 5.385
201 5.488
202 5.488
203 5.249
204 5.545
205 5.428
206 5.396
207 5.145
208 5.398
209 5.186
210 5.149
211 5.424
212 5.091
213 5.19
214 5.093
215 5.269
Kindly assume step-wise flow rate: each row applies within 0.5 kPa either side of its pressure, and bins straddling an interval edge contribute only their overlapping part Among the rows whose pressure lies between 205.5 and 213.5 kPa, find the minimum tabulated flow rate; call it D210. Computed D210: 5.091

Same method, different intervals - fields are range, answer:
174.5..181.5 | 5.435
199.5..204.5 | 5.249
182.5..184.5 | 5.511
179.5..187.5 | 5.397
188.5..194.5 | 5.213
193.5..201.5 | 5.281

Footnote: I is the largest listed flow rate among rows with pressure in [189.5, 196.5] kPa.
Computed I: 5.662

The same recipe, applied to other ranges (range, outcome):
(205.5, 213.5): 5.424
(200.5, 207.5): 5.545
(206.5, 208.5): 5.398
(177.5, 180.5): 5.826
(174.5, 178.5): 6.046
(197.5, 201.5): 5.488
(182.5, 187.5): 5.603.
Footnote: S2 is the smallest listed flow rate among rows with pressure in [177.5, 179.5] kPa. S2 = 5.605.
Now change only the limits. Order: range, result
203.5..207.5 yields 5.145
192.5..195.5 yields 5.28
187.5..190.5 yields 5.361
